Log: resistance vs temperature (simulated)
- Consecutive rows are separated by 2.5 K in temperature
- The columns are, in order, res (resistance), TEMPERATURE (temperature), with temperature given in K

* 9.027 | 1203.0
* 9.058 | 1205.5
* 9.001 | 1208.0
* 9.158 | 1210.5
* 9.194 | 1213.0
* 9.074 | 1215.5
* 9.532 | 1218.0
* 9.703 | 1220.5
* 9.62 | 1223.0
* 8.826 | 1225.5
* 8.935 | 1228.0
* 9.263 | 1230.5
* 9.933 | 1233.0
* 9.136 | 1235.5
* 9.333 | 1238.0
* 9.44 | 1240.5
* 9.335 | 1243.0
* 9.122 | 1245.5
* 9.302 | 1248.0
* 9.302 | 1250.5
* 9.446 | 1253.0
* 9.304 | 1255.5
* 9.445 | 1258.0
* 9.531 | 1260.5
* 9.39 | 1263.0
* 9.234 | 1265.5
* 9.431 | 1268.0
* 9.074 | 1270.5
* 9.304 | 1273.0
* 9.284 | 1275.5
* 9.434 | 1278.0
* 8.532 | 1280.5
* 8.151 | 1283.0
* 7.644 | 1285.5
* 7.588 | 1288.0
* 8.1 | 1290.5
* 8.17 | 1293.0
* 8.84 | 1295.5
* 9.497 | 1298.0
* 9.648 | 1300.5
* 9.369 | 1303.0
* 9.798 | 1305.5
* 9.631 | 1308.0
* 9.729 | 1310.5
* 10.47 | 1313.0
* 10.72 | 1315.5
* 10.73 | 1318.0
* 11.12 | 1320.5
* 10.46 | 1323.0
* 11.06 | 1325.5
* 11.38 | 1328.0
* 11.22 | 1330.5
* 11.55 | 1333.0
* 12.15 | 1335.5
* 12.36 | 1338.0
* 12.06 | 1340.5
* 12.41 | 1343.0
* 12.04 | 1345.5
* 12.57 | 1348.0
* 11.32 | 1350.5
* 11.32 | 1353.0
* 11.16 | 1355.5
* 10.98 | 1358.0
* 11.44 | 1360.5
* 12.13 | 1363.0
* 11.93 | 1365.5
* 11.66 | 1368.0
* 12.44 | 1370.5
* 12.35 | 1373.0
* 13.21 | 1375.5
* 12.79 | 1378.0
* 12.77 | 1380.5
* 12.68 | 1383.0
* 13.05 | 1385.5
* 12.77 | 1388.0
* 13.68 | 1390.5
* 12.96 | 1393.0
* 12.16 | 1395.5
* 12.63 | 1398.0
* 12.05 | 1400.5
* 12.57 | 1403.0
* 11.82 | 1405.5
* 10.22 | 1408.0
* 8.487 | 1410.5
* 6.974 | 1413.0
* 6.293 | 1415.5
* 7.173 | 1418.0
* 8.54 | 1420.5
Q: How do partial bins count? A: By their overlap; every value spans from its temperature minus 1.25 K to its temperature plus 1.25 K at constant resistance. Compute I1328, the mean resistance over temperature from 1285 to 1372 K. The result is 10.7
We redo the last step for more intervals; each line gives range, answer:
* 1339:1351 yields 12.1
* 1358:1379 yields 12.2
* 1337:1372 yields 11.8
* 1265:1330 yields 9.5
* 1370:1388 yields 12.8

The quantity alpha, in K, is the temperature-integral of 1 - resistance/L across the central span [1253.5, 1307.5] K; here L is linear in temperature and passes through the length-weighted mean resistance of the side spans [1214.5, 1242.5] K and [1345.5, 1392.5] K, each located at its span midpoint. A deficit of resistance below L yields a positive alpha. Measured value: 7.3 K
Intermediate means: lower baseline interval 9.35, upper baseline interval 12.2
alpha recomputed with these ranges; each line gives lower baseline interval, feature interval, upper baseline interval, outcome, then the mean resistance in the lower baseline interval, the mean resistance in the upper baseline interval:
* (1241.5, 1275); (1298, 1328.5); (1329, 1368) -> 1.5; 9.32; 11.8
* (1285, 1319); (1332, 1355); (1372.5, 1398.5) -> -1.9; 9.31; 12.8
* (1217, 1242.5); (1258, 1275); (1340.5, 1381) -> 1.3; 9.37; 12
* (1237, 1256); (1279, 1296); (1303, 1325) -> 3.1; 9.32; 10.3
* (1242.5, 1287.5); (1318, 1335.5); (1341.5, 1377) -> -0.3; 9.1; 11.9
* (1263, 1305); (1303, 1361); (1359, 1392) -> -2.0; 8.87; 12.5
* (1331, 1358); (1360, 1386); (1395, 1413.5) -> -2.3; 11.8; 11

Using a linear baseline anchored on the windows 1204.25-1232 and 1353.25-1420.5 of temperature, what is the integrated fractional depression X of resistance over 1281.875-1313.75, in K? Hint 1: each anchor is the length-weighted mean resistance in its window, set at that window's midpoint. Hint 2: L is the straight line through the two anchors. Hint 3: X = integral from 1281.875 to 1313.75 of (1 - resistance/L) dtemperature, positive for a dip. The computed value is 4.09 K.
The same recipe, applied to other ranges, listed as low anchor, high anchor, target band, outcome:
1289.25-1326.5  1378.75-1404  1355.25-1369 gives 0.2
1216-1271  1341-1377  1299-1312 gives 1.3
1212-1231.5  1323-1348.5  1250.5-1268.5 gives 1.3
